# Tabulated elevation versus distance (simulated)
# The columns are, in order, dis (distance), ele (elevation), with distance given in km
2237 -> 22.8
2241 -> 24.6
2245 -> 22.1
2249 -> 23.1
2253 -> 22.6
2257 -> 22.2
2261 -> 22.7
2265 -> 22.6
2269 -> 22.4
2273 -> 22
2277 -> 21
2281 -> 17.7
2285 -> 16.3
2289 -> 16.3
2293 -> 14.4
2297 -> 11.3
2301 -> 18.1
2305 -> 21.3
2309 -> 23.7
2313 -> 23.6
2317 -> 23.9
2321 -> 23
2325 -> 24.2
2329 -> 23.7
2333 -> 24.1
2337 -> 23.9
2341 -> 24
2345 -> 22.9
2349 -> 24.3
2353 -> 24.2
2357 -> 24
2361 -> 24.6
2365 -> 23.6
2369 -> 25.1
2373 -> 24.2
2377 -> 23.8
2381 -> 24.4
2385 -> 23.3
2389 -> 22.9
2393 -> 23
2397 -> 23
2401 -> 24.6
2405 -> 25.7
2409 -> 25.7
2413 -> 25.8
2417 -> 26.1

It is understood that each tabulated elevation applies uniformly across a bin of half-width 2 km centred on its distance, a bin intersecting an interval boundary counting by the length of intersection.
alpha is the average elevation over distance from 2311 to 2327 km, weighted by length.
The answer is 23.7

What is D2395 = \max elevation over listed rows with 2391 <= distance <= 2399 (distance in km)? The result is 23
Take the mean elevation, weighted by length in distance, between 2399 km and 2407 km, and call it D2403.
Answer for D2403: 25.1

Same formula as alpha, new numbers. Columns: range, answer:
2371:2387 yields 23.9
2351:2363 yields 24.3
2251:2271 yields 22.5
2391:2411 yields 24.4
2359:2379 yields 24.3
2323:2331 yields 23.9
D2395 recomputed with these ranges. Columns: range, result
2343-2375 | 25.1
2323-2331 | 24.2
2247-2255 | 23.1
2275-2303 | 21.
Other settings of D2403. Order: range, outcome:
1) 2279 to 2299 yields 15.2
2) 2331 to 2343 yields 24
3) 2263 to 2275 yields 22.3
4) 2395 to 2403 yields 23.8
